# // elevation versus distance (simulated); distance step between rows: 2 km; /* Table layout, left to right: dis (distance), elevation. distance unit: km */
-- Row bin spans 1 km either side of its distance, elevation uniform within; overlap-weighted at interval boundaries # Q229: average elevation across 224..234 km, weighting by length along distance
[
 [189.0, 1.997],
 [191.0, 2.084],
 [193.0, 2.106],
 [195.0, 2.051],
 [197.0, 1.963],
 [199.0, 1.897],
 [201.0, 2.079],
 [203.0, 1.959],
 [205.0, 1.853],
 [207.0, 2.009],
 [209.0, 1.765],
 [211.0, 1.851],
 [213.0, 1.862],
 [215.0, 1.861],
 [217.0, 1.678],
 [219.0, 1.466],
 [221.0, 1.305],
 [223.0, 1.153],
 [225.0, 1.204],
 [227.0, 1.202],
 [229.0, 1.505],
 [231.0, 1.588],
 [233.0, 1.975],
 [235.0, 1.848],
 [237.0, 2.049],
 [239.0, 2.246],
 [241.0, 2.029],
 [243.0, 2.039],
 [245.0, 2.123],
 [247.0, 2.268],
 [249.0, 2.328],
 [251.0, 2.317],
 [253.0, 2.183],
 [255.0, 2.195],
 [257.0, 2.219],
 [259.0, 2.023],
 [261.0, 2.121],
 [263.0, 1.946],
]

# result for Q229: 1.49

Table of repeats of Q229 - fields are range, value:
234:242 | 2.04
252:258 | 2.2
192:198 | 2.04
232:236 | 1.91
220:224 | 1.23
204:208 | 1.93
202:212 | 1.89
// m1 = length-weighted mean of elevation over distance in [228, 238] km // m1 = 1.79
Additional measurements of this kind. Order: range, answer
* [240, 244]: 2.03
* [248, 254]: 2.28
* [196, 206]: 1.95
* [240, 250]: 2.16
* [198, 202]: 1.99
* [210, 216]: 1.86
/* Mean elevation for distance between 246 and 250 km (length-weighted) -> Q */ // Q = 2.3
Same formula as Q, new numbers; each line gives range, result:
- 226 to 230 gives 1.35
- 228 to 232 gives 1.55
